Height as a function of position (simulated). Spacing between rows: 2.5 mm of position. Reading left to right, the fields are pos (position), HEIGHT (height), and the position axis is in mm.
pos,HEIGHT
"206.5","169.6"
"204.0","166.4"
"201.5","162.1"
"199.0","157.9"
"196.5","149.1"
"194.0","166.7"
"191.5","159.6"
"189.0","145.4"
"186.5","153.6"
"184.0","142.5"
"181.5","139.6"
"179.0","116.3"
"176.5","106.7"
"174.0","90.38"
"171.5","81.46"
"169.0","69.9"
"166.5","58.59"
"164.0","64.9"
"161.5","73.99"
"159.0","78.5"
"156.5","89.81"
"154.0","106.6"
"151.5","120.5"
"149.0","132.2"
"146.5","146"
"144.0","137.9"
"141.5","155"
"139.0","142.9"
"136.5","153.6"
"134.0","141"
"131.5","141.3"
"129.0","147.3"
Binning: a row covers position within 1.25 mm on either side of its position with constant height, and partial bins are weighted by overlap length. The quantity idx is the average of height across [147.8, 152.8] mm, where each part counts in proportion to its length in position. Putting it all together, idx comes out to 126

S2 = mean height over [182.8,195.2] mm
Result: 154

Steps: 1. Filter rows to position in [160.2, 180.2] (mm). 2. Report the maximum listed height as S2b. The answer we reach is 116.3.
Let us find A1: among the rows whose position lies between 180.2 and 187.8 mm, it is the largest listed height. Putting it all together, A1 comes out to 153.6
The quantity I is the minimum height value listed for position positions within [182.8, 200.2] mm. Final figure 142.5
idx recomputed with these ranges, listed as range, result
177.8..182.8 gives 128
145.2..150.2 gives 139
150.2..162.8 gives 93.9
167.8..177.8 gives 87.3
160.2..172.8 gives 69.9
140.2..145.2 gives 146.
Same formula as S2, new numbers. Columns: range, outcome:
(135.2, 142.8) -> 150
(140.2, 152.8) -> 138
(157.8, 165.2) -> 72.5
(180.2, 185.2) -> 141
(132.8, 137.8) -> 147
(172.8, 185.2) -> 119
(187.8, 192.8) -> 153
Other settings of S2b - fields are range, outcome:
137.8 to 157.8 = 155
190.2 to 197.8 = 166.7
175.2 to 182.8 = 139.6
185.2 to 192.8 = 159.6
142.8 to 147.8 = 146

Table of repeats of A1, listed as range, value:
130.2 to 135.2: 141.3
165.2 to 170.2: 69.9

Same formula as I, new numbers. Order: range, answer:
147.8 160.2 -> 78.5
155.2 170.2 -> 58.59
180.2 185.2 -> 139.6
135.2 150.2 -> 132.2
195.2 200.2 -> 149.1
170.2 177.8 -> 81.46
